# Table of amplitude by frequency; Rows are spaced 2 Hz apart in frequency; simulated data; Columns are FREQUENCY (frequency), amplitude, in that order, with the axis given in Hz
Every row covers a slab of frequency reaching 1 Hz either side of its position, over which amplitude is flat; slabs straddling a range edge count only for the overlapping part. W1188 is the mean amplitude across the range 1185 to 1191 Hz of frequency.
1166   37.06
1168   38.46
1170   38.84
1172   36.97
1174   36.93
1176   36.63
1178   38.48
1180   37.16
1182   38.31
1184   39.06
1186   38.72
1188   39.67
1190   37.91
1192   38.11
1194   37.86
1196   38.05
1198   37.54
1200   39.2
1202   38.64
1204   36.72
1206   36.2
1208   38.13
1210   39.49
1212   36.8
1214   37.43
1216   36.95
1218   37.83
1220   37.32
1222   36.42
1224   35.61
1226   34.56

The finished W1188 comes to 38.8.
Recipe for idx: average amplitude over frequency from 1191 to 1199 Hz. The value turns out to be 37.9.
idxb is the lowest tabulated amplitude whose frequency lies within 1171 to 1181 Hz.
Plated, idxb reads 36.63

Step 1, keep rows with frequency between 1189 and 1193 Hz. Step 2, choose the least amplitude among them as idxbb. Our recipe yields 37.91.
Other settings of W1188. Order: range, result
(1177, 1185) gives 38.3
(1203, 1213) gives 37.5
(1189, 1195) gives 38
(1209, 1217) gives 37.7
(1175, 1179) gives 37.6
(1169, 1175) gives 37.6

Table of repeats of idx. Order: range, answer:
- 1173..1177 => 36.8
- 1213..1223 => 37.2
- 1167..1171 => 38.7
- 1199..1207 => 37.7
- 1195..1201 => 38.3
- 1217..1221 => 37.6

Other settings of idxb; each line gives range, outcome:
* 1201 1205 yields 36.72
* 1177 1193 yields 37.16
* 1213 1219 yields 36.95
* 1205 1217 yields 36.2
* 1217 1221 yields 37.32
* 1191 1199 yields 37.54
